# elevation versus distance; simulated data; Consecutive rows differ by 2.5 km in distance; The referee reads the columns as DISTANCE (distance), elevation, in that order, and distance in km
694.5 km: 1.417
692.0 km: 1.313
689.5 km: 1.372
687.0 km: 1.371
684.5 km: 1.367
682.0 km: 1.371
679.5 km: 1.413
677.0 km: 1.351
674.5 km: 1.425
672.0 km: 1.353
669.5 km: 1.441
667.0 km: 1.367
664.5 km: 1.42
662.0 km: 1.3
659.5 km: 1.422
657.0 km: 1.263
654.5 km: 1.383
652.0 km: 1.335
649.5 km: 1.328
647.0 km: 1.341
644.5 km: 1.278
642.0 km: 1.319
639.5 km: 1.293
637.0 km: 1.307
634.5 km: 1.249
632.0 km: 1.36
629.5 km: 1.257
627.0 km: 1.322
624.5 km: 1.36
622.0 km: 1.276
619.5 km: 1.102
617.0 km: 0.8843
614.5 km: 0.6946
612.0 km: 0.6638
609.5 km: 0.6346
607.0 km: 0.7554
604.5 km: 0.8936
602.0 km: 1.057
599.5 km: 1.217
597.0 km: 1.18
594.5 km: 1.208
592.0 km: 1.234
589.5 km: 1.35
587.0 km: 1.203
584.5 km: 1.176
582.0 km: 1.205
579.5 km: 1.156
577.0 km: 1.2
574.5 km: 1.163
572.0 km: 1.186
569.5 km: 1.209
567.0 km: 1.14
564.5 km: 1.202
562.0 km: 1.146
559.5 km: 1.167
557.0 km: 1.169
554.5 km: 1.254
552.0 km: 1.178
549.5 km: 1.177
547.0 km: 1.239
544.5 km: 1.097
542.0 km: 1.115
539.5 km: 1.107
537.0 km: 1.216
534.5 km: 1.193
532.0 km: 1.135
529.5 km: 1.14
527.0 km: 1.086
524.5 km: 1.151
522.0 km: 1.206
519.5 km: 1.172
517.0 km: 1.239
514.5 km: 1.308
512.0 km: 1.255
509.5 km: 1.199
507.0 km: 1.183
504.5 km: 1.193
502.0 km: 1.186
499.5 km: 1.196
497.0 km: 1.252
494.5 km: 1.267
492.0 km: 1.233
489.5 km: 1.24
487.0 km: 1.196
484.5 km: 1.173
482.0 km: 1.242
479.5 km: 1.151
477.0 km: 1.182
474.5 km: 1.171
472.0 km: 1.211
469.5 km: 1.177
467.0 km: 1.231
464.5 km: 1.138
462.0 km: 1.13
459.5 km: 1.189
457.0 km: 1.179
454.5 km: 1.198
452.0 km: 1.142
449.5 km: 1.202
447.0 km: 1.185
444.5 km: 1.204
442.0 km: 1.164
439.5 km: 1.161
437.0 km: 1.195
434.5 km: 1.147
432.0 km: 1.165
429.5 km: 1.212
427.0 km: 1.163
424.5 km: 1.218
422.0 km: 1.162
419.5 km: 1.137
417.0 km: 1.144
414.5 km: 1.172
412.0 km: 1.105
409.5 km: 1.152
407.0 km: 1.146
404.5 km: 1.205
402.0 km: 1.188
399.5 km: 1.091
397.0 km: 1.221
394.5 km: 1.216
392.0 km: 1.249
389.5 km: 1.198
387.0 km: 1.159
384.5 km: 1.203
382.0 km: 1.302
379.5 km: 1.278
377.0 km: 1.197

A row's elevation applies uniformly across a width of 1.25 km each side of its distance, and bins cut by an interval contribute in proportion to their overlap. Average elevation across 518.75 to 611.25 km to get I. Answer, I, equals 1.14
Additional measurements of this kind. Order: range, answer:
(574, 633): 1.1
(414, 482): 1.18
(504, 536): 1.19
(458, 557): 1.19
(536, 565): 1.17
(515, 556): 1.17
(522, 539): 1.16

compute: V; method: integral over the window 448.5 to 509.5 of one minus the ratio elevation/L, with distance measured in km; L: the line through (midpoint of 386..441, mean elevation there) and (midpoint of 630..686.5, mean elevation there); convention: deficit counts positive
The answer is 1.3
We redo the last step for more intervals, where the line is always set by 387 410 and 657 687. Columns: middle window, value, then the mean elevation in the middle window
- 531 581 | 4.8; 1.17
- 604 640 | 7.4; 1.07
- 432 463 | 1.1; 1.17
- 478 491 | 0.5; 1.2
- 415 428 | 0.4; 1.17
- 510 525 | 0.5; 1.22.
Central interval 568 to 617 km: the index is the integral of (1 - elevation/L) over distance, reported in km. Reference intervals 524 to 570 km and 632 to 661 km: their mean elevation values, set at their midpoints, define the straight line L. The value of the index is 6.5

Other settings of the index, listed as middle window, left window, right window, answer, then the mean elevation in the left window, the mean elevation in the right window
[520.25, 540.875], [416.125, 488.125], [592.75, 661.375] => 0.31 km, 1.18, 1.16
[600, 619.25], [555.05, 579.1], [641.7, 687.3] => 6.54 km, 1.18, 1.36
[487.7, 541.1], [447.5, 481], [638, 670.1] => 1.03 km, 1.18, 1.34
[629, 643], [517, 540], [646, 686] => 0.25 km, 1.16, 1.37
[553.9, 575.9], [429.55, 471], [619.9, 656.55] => 1.36 km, 1.18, 1.31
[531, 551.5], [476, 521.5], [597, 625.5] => -0.75 km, 1.21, 0.964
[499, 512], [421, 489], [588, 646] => -0.36 km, 1.18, 1.13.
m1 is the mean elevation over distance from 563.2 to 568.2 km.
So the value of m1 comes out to 1.17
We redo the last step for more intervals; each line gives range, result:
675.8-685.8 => 1.38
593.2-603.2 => 1.17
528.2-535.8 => 1.16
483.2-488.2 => 1.18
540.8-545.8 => 1.11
